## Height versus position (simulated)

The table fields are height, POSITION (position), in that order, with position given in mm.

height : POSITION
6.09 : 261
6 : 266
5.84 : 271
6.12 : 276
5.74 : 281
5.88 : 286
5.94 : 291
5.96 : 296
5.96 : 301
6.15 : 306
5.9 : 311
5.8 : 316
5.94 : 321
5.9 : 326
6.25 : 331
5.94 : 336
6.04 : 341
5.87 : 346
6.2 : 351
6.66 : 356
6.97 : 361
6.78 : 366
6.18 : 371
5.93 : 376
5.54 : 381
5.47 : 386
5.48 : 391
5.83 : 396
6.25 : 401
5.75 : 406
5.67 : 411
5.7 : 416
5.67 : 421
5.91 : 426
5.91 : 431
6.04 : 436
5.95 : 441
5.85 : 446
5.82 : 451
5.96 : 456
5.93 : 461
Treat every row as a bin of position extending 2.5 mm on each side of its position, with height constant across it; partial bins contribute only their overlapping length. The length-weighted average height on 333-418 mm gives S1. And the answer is 6.02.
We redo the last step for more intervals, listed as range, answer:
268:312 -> 5.95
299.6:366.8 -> 6.16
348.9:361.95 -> 6.58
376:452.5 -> 5.79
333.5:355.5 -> 6.07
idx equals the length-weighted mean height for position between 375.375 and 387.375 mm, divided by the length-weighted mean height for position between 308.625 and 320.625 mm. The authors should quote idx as 0.96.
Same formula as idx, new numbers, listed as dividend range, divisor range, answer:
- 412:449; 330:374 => 0.93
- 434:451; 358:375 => 0.90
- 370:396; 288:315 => 0.96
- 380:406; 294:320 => 0.96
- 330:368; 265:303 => 1.07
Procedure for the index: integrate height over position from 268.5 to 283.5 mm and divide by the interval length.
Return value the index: 5.9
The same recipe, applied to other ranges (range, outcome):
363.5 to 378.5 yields 6.3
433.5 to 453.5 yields 5.92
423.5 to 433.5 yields 5.91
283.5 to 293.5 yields 5.91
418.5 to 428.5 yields 5.79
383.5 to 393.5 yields 5.47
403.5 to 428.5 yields 5.74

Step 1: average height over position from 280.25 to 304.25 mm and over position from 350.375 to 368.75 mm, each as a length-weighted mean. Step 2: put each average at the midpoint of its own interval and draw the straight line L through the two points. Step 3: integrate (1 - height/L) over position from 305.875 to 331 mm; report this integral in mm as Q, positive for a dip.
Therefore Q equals 1.1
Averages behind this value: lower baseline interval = 5.92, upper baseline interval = 6.69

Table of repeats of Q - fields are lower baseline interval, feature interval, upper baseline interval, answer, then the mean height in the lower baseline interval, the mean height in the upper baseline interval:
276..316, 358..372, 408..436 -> -2.0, 5.94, 5.8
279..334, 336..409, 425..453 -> -1.6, 5.95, 5.92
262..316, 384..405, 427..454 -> 0.6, 5.95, 5.91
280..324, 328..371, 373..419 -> -3.6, 5.92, 5.74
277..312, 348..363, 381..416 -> -2.0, 5.94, 5.72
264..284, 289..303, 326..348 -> 0.0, 5.92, 6.01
